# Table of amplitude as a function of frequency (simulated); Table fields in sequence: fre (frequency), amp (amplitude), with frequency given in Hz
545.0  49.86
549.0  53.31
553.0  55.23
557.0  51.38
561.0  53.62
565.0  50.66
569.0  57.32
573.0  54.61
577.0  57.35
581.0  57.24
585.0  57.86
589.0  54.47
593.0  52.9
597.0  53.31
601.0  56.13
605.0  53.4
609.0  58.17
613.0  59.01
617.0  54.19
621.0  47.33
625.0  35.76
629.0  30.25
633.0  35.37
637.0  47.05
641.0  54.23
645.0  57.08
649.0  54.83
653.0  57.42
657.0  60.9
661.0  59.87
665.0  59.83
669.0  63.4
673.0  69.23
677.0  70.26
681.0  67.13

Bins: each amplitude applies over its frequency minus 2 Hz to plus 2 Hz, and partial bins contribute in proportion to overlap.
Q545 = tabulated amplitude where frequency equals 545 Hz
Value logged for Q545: 49.86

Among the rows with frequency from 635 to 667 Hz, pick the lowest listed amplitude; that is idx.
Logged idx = 47.05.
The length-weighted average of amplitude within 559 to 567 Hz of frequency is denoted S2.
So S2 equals 52.1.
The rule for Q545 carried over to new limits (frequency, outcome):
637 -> 47.05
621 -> 47.33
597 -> 53.31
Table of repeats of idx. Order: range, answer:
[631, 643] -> 35.37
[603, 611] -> 53.4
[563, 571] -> 50.66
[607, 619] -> 54.19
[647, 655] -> 54.83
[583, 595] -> 52.9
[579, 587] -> 57.24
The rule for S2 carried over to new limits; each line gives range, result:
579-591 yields 56.5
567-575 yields 56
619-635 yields 37.2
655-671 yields 61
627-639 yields 37.6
